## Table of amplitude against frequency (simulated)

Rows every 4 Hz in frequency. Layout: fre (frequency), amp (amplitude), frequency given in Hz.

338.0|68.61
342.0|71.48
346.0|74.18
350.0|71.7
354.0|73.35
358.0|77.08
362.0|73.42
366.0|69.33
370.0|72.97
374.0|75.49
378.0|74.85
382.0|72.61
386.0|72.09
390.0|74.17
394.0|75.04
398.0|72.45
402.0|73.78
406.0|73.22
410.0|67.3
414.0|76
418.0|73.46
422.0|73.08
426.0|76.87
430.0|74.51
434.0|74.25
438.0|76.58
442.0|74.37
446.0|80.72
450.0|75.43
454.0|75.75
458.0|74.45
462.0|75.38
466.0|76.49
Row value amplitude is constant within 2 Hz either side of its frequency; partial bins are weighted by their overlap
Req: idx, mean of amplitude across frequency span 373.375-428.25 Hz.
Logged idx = 73.6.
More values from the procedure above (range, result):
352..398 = 73.6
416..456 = 75.5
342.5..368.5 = 73.1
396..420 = 72.7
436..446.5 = 76.7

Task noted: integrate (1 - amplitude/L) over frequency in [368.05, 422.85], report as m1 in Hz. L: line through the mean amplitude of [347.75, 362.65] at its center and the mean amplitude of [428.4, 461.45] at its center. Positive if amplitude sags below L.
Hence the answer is 1.0 Hz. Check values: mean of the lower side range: 73.9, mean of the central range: 73.3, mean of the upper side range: 75.8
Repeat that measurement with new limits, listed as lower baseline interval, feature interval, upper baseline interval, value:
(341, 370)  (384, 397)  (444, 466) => 0.1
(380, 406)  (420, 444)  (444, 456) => 0.3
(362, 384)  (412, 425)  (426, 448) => 0.2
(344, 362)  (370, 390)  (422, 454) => 0.2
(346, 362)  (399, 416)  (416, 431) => 0.4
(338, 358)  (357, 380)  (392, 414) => -0.3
